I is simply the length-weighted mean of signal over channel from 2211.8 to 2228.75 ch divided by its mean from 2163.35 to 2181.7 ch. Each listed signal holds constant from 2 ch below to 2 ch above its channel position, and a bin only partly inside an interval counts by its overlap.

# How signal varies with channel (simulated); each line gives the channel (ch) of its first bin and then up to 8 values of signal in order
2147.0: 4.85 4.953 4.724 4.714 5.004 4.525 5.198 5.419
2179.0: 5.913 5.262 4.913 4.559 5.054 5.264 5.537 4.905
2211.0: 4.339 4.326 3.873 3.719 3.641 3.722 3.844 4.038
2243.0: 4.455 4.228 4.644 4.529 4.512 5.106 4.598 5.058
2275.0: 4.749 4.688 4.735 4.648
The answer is 0.75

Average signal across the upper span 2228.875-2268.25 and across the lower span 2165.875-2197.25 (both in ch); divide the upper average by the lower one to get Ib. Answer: 0.85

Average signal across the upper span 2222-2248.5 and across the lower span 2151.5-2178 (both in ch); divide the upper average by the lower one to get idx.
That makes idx 0.80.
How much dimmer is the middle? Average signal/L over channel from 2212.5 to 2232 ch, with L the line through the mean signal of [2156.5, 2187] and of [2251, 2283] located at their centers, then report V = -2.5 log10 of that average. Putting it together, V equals 0.26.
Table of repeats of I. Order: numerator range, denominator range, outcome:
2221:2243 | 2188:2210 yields 0.77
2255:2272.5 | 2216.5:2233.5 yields 1.27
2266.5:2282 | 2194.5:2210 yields 0.93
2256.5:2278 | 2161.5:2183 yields 0.92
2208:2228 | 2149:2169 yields 0.85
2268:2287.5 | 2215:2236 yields 1.25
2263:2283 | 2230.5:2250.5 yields 1.16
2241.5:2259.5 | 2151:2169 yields 0.94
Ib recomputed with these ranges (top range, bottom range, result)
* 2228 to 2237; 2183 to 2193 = 0.78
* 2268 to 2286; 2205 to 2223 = 1.12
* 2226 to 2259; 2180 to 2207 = 0.82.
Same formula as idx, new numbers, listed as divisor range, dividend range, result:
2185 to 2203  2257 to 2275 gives 0.96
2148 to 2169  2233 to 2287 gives 0.95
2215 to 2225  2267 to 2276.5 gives 1.24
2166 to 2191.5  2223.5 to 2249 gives 0.77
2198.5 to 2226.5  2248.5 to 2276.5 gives 1.06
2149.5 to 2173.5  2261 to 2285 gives 0.99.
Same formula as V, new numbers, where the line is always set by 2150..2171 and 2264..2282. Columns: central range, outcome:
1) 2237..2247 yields 0.13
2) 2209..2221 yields 0.15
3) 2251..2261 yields 0.06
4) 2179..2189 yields -0.10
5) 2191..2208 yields -0.07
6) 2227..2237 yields 0.27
